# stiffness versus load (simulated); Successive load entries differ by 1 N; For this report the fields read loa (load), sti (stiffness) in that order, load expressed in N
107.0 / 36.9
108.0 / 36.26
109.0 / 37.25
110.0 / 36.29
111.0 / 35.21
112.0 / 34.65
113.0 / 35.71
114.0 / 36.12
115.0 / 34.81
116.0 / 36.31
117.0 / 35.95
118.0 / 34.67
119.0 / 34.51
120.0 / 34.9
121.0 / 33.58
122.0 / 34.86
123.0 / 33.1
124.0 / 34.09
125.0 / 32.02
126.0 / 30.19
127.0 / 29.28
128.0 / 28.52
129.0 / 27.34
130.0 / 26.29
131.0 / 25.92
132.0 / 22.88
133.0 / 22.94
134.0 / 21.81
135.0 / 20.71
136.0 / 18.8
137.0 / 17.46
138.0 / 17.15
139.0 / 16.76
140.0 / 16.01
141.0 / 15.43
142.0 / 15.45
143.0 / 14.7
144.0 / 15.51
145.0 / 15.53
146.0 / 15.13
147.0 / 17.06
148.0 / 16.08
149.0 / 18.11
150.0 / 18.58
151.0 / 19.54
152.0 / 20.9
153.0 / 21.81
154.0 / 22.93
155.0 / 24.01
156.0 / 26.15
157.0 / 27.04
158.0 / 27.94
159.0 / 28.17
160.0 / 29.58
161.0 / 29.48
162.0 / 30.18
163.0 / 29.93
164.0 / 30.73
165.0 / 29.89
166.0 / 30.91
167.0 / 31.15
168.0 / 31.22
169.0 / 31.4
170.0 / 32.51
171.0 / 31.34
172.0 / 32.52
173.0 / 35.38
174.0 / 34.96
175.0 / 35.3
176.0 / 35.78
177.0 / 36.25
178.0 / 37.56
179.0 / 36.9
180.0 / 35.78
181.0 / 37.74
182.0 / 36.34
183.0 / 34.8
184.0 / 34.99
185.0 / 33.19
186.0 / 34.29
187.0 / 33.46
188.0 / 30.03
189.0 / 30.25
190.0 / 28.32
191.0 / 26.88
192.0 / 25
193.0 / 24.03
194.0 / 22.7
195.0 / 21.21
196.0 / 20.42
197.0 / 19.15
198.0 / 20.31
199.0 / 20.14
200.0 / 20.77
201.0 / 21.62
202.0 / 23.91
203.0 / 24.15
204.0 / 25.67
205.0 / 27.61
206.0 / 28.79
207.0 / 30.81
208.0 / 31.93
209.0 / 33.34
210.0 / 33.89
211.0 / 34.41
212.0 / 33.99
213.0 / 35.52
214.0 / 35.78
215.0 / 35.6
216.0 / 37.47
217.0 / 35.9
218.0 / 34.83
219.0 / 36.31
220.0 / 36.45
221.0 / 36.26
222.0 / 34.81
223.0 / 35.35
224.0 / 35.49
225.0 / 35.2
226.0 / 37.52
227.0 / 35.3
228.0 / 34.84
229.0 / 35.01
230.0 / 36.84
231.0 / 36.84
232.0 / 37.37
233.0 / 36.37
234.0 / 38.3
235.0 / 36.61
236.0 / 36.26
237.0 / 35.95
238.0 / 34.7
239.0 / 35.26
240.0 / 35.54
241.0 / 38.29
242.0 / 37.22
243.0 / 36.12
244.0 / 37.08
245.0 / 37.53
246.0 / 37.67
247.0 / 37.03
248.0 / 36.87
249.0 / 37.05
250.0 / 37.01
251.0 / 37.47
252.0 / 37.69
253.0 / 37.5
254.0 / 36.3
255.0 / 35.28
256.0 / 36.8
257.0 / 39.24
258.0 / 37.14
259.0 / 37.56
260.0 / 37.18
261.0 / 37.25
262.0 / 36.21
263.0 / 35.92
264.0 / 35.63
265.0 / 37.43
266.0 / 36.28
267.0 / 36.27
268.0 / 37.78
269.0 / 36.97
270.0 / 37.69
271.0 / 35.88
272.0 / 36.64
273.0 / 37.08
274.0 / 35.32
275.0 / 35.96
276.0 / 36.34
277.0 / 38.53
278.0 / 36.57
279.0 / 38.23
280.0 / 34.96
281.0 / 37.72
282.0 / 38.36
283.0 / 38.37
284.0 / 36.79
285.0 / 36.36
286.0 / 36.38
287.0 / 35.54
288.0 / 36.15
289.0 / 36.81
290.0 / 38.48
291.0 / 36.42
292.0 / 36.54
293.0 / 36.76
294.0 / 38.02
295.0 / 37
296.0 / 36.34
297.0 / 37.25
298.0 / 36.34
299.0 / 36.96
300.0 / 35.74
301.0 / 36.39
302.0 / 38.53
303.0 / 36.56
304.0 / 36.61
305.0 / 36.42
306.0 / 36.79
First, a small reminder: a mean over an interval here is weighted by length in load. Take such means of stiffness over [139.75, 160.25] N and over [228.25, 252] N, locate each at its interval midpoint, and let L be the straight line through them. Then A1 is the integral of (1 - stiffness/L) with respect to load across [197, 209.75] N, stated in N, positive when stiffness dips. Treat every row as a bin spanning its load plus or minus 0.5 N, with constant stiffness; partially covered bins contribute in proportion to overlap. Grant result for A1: 1.88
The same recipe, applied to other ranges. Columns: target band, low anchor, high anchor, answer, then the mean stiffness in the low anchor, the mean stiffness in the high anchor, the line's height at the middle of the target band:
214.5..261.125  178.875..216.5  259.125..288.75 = -4.6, 29.4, 36.8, 33.3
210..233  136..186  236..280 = -1.9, 26.8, 36.8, 33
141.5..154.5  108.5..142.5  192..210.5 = 4.6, 28.4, 25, 27.4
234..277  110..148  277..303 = -2.7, 26.3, 36.9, 34.7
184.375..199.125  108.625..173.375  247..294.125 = 2.2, 26.9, 36.9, 30.8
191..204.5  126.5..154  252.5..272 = 2.6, 19.9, 36.9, 27.9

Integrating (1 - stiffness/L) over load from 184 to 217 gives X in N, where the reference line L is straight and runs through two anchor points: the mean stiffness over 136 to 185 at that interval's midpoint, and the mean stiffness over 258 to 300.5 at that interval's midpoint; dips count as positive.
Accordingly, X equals 1.8 N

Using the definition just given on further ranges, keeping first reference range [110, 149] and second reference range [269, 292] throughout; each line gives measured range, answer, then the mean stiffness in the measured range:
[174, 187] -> -2.61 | 35.6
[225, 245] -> -1.68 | 36.4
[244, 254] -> -0.77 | 37.3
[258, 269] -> -0.36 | 36.8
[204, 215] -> -0.23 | 32.4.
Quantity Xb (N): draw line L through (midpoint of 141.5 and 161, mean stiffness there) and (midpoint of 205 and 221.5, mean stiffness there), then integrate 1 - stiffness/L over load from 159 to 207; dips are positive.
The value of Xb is -4.40 N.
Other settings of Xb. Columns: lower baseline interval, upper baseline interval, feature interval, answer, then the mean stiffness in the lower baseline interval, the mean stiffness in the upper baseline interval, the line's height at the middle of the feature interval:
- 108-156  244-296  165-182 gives -2.9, 25.8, 36.9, 29.1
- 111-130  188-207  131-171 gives 8.6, 33.2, 24.3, 29.7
